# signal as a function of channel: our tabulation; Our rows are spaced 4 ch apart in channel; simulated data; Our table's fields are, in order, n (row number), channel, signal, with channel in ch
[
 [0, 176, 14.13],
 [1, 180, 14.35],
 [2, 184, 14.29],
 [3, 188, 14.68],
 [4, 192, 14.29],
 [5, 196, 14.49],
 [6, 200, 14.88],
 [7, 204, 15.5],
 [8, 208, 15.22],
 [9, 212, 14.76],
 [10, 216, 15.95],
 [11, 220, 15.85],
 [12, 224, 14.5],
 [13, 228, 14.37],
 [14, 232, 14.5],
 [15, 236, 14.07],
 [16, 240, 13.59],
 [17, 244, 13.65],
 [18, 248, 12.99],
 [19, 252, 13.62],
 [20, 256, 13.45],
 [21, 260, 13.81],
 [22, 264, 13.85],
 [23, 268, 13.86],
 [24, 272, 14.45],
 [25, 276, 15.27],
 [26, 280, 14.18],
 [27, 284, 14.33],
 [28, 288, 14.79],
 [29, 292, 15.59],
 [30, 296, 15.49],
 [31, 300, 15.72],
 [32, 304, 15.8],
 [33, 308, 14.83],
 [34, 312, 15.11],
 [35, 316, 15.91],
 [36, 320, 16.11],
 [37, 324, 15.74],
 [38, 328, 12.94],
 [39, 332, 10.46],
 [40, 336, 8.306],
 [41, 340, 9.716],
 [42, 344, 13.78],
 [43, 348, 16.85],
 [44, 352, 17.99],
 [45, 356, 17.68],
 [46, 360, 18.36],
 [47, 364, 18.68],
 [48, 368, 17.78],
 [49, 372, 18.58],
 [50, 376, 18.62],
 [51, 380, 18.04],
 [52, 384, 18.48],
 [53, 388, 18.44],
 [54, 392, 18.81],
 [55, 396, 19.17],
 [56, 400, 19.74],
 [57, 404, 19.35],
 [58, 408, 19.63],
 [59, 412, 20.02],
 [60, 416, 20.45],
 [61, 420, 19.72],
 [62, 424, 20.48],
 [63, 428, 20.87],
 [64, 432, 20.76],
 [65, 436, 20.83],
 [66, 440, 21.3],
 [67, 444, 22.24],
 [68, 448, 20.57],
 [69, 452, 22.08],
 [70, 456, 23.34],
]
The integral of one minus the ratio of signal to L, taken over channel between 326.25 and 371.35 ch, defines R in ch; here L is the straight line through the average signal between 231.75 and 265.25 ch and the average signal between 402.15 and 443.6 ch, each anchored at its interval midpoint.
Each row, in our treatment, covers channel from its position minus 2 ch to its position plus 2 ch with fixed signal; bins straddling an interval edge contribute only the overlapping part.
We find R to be 7.0 ch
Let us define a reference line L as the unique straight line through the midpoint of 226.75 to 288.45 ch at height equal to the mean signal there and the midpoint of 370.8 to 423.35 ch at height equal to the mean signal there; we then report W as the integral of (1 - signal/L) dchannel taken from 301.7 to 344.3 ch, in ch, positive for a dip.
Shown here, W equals 7.4 ch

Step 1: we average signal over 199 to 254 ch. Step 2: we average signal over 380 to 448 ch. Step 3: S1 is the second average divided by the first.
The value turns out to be 1.38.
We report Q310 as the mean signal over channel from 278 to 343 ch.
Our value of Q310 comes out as 14.1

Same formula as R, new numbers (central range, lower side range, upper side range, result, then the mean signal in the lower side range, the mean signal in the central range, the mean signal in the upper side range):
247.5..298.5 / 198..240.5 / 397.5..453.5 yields 6.3 ch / 14.9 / 14.3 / 20.5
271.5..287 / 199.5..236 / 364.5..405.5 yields 1.7 ch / 15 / 14.6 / 18.7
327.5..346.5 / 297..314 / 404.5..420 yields 6.5 ch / 15.4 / 11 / 19.9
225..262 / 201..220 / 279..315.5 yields 3.6 ch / 15.4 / 13.8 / 15.2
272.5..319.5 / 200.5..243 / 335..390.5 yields 1.8 ch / 14.8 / 15.2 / 16.7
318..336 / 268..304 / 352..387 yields 3.6 ch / 15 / 13.2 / 18.3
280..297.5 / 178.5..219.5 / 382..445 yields 2.1 ch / 14.9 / 14.9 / 20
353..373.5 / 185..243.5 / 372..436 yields 0.3 ch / 14.7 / 18.2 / 19.5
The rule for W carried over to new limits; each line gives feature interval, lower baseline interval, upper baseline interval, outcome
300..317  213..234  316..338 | -2.6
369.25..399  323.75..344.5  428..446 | -4.6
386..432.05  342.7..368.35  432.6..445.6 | 0.4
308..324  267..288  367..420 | 0.4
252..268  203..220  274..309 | 1.6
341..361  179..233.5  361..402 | 1.6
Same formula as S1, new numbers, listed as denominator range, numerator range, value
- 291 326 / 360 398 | 1.19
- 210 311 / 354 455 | 1.35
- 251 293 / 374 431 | 1.36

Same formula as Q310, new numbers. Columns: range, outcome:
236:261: 13.6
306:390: 15.8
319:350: 12.9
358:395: 18.4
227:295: 14.2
